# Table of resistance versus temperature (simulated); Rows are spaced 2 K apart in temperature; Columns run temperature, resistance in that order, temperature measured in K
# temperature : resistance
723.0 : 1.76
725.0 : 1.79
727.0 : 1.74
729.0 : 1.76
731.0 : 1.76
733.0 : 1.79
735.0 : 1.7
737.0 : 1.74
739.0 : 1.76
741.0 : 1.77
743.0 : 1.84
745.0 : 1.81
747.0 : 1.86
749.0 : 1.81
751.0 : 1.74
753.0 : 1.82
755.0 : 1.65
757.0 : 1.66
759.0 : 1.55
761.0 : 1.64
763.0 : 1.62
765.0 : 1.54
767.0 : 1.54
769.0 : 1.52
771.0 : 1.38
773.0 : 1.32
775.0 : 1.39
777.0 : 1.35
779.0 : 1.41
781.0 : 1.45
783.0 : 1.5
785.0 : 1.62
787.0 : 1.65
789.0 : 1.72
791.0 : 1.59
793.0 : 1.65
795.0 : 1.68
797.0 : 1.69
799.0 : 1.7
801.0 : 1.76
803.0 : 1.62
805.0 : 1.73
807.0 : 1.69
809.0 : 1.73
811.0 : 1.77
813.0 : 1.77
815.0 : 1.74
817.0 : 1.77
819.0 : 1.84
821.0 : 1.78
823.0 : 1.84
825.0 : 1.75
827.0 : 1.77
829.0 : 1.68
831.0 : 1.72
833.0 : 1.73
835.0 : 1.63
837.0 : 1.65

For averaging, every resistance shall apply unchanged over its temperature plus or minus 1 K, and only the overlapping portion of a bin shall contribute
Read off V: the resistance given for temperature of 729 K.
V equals 1.76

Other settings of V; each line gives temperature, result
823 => 1.84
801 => 1.76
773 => 1.32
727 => 1.74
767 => 1.54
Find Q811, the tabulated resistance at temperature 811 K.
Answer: 1.77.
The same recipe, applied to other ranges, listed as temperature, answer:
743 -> 1.84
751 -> 1.74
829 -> 1.68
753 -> 1.82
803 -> 1.62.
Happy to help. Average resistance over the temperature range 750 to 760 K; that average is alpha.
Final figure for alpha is 1.68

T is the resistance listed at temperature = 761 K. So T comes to 1.64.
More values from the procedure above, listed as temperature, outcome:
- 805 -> 1.73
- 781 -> 1.45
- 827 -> 1.77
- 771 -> 1.38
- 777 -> 1.35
